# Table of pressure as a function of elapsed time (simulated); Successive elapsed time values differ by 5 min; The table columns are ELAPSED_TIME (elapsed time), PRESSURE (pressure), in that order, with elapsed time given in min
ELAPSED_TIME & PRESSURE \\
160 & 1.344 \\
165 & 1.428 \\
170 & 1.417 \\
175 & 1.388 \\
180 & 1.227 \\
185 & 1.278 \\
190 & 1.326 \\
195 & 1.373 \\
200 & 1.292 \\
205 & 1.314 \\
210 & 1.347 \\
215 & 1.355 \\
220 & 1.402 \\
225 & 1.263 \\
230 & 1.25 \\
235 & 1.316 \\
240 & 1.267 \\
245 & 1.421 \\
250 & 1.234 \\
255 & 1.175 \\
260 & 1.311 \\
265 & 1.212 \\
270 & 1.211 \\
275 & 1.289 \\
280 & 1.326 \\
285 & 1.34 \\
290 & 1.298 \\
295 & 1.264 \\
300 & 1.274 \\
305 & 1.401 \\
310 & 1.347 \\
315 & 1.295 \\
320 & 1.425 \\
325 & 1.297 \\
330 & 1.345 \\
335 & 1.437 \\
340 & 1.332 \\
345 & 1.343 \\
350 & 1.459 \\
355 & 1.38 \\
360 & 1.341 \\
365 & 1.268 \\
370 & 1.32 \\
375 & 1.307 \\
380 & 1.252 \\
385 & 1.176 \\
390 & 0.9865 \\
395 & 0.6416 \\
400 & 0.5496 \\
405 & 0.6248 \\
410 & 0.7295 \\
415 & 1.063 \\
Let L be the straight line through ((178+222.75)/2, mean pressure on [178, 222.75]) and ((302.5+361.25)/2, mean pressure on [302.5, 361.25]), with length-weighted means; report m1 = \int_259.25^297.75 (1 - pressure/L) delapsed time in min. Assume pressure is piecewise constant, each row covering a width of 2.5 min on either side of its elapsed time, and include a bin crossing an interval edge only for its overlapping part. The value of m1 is 2.0 min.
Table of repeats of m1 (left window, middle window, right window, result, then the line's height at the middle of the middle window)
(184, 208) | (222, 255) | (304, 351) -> 1.2 min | 1.33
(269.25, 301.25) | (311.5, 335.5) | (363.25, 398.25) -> -2.6 min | 1.22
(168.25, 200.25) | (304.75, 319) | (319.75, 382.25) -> -0.1 min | 1.34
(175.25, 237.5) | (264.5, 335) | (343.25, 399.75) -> -3.9 min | 1.25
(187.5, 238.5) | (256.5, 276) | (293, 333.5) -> 1.2 min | 1.33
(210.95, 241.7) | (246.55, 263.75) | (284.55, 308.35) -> 0.9 min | 1.31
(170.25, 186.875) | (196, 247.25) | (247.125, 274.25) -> -2.0 min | 1.27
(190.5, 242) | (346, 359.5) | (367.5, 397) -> -2.8 min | 1.16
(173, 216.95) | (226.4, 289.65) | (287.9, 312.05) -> 1.9 min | 1.32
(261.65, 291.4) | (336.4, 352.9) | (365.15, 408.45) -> -4.2 min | 1.1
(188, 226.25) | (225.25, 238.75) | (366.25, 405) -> 0.1 min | 1.29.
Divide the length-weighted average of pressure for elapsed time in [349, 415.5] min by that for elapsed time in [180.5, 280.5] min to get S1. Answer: 0.8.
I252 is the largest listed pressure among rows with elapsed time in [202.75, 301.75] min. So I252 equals 1.421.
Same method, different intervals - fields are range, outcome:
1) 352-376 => 1.38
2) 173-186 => 1.388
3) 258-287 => 1.34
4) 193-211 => 1.373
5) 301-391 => 1.459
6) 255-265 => 1.311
